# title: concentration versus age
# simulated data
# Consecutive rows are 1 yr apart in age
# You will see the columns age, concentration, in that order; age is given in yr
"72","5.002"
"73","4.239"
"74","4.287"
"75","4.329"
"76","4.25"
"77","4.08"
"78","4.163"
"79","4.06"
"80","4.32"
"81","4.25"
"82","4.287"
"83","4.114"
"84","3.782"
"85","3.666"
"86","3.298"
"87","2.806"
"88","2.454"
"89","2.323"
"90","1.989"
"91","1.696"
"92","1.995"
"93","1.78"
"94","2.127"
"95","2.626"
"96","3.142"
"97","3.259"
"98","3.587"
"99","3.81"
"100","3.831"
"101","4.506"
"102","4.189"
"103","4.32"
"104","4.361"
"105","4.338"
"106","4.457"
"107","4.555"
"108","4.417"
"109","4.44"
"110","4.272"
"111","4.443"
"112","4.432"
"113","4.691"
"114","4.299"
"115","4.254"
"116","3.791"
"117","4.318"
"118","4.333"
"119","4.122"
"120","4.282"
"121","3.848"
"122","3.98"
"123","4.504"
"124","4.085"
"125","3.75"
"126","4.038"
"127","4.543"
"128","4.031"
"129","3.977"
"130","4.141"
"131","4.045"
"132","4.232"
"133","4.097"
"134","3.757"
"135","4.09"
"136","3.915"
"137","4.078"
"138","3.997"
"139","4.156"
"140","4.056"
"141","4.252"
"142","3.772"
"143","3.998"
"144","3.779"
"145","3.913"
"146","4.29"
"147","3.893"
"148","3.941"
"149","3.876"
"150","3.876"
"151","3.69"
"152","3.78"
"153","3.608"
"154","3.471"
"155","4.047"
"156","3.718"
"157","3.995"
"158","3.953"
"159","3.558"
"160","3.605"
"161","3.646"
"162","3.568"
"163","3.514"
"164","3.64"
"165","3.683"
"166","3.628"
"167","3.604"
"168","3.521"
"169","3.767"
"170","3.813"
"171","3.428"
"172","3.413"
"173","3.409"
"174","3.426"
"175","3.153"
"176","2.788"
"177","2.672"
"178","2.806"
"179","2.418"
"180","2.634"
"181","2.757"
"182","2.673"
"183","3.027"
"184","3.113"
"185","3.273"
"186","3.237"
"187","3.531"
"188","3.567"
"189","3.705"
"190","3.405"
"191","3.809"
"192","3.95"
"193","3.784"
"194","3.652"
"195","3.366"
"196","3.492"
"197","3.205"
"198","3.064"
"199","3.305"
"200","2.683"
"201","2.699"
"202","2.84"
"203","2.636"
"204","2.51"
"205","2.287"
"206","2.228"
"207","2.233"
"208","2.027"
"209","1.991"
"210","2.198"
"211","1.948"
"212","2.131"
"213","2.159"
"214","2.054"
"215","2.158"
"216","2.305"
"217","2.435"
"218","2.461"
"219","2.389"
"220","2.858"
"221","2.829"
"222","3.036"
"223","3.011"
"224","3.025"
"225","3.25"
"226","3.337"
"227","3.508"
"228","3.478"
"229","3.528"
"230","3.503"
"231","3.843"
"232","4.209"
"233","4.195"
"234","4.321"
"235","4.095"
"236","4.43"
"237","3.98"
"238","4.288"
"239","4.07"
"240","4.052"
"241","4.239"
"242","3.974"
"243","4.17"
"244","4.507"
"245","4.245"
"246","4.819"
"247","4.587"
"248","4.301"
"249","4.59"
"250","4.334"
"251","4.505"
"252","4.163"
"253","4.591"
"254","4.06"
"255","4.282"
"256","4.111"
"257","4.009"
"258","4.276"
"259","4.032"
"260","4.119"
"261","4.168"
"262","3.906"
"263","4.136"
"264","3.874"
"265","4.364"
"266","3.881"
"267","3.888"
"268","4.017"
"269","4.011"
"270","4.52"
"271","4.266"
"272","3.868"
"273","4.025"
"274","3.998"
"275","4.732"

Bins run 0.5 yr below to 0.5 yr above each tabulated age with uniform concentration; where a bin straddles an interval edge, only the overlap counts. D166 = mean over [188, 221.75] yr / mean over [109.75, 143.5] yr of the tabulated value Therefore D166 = 0.67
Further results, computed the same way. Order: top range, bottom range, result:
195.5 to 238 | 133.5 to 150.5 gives 0.75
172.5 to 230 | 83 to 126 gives 0.79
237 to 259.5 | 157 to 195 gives 1.26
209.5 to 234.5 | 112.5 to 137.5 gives 0.72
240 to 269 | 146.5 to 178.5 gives 1.18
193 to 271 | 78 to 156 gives 0.91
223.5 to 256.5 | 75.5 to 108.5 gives 1.15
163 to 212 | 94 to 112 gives 0.77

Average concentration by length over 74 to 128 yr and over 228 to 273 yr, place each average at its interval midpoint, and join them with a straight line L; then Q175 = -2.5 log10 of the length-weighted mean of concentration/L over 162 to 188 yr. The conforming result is 0.22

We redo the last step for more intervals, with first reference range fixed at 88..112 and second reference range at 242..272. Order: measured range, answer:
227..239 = 0.04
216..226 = 0.40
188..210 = 0.30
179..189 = 0.25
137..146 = -0.09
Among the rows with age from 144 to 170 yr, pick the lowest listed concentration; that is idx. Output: 3.471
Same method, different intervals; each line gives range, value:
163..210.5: 1.991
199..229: 1.948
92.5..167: 1.78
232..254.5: 3.974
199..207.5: 2.228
